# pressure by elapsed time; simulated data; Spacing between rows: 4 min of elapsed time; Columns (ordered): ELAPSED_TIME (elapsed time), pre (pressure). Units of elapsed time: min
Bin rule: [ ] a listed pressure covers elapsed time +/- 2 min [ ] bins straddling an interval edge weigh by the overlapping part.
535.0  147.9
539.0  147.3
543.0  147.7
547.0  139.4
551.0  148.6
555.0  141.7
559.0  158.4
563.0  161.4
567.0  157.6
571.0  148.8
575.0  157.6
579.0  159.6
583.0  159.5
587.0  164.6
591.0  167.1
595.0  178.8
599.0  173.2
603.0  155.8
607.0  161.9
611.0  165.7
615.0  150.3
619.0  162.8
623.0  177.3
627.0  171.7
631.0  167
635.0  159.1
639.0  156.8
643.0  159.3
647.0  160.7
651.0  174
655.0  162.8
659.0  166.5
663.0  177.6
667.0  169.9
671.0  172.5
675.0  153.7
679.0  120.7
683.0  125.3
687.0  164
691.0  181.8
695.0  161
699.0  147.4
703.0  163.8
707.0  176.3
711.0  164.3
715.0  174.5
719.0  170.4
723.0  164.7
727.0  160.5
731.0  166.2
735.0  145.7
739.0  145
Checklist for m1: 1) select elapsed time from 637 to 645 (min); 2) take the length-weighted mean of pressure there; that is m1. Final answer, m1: 158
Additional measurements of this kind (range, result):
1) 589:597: 173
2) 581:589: 162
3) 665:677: 165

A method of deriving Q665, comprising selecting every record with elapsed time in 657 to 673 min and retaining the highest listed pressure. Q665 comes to 177.6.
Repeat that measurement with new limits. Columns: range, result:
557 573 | 161.4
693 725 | 176.3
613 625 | 177.3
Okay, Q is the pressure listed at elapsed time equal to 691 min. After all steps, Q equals 181.8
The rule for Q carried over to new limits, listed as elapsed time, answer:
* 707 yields 176.3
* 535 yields 147.9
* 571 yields 148.8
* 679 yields 120.7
